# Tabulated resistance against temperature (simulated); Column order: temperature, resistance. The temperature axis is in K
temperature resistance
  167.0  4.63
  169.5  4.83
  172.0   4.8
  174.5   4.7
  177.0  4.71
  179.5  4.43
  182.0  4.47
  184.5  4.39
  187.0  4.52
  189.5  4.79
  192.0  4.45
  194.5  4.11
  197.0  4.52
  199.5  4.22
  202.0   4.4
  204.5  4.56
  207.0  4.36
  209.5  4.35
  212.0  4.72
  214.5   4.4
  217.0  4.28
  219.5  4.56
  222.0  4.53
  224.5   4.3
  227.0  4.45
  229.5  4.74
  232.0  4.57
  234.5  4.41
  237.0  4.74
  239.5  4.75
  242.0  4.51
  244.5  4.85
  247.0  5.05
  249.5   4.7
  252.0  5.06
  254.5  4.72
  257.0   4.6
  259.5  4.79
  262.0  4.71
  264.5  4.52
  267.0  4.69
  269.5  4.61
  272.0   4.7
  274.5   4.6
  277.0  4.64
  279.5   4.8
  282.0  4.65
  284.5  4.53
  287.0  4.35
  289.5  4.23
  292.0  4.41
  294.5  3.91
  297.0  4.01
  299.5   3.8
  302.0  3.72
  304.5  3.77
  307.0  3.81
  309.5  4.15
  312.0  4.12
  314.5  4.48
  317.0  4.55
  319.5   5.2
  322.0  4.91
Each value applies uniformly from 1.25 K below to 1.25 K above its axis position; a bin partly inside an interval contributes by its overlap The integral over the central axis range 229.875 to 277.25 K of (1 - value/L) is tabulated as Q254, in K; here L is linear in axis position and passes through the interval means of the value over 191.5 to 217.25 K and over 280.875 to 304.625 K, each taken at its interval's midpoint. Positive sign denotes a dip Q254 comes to -4.84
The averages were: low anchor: 4.4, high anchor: 4.15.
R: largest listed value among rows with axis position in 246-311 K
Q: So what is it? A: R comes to 5.06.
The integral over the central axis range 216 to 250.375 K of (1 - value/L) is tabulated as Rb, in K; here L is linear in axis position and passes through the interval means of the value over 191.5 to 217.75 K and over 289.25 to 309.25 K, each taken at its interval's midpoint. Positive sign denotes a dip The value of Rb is -2.8 K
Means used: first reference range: 4.4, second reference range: 3.95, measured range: 4.6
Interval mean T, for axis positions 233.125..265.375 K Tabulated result 4.73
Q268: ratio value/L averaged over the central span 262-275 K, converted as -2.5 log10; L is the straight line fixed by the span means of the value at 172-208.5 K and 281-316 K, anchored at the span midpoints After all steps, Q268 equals -0.10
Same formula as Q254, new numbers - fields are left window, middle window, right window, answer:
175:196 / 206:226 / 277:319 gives -0.1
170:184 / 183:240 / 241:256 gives 2.8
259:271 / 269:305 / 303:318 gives 0.7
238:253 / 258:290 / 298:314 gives -1.6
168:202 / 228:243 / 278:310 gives -0.9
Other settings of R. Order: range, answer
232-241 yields 4.75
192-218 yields 4.72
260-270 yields 4.71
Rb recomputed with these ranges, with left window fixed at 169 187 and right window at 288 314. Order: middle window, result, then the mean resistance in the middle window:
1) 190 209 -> 0.5 K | 4.39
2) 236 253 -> -2.1 K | 4.81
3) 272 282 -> -1.3 K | 4.68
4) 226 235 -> -0.4 K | 4.56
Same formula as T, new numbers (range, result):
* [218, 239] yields 4.54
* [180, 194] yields 4.5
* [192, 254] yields 4.55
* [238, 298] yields 4.6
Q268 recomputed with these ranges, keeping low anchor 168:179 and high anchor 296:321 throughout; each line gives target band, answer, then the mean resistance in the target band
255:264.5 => -0.07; 4.68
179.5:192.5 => 0.04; 4.52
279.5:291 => -0.05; 4.48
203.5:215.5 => 0.03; 4.48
